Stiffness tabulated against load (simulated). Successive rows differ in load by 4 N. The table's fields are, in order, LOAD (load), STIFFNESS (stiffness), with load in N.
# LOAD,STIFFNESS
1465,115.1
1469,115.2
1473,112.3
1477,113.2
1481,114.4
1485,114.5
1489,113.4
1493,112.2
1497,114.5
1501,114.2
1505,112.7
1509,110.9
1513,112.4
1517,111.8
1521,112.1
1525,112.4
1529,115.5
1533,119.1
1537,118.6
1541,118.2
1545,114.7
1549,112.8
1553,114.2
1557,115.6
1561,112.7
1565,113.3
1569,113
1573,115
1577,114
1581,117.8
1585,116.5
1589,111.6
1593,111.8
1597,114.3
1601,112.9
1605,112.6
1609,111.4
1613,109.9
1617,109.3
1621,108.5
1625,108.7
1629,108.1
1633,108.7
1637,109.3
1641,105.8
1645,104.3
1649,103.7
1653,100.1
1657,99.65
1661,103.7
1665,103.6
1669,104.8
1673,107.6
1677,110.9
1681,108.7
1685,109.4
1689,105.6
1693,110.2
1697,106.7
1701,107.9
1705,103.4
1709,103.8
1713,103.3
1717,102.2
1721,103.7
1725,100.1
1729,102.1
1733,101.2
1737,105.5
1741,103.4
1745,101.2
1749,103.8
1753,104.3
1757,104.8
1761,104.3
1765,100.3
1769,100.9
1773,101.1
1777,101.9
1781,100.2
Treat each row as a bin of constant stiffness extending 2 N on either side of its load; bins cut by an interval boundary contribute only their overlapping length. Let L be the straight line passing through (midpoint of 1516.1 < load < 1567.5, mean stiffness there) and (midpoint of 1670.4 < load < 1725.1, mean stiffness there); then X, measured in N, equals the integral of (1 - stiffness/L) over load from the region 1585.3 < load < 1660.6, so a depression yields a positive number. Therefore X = 1.3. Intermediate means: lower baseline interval 115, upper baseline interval 106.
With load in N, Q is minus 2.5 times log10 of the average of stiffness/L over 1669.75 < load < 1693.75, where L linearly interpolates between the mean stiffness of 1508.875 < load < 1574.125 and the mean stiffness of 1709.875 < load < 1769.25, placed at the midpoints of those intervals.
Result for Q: -0.02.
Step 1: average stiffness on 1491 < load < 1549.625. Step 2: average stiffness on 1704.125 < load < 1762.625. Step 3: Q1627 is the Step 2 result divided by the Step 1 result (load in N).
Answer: 0.90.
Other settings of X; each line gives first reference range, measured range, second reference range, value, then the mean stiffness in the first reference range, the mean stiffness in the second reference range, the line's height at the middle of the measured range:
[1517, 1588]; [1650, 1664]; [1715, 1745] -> 0.8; 115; 103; 108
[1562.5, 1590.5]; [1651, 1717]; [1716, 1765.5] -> 0.9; 114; 103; 107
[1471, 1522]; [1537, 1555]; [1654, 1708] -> -0.7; 113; 106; 111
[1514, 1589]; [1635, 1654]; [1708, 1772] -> 0.7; 115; 103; 109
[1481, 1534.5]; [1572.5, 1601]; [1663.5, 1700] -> -0.9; 113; 108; 111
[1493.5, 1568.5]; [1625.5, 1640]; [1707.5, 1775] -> 0.0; 114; 103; 109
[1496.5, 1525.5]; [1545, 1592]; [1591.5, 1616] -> -0.8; 113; 112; 112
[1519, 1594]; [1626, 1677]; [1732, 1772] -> 1.8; 115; 103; 109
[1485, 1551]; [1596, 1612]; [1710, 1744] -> -0.5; 114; 103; 109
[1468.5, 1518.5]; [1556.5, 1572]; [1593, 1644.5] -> -0.3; 113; 110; 111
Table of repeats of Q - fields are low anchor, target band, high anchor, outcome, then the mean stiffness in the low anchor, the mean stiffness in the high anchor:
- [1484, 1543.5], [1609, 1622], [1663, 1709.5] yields 0.003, 114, 107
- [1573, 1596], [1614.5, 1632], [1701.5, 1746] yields 0.025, 114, 103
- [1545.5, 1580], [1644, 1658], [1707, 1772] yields 0.067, 114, 103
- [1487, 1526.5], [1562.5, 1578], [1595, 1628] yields -0.021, 113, 111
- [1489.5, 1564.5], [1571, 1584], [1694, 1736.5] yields -0.042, 114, 104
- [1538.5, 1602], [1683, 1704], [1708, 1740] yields -0.028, 114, 103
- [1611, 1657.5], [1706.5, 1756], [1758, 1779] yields 0.002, 107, 102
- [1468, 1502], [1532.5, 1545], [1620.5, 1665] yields -0.067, 114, 105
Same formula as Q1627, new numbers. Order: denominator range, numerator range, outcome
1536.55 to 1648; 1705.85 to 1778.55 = 0.92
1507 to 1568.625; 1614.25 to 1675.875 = 0.93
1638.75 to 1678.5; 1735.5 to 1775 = 0.99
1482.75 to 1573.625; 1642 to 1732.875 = 0.92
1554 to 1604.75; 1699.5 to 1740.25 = 0.91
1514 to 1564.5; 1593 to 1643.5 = 0.96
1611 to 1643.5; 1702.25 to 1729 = 0.95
